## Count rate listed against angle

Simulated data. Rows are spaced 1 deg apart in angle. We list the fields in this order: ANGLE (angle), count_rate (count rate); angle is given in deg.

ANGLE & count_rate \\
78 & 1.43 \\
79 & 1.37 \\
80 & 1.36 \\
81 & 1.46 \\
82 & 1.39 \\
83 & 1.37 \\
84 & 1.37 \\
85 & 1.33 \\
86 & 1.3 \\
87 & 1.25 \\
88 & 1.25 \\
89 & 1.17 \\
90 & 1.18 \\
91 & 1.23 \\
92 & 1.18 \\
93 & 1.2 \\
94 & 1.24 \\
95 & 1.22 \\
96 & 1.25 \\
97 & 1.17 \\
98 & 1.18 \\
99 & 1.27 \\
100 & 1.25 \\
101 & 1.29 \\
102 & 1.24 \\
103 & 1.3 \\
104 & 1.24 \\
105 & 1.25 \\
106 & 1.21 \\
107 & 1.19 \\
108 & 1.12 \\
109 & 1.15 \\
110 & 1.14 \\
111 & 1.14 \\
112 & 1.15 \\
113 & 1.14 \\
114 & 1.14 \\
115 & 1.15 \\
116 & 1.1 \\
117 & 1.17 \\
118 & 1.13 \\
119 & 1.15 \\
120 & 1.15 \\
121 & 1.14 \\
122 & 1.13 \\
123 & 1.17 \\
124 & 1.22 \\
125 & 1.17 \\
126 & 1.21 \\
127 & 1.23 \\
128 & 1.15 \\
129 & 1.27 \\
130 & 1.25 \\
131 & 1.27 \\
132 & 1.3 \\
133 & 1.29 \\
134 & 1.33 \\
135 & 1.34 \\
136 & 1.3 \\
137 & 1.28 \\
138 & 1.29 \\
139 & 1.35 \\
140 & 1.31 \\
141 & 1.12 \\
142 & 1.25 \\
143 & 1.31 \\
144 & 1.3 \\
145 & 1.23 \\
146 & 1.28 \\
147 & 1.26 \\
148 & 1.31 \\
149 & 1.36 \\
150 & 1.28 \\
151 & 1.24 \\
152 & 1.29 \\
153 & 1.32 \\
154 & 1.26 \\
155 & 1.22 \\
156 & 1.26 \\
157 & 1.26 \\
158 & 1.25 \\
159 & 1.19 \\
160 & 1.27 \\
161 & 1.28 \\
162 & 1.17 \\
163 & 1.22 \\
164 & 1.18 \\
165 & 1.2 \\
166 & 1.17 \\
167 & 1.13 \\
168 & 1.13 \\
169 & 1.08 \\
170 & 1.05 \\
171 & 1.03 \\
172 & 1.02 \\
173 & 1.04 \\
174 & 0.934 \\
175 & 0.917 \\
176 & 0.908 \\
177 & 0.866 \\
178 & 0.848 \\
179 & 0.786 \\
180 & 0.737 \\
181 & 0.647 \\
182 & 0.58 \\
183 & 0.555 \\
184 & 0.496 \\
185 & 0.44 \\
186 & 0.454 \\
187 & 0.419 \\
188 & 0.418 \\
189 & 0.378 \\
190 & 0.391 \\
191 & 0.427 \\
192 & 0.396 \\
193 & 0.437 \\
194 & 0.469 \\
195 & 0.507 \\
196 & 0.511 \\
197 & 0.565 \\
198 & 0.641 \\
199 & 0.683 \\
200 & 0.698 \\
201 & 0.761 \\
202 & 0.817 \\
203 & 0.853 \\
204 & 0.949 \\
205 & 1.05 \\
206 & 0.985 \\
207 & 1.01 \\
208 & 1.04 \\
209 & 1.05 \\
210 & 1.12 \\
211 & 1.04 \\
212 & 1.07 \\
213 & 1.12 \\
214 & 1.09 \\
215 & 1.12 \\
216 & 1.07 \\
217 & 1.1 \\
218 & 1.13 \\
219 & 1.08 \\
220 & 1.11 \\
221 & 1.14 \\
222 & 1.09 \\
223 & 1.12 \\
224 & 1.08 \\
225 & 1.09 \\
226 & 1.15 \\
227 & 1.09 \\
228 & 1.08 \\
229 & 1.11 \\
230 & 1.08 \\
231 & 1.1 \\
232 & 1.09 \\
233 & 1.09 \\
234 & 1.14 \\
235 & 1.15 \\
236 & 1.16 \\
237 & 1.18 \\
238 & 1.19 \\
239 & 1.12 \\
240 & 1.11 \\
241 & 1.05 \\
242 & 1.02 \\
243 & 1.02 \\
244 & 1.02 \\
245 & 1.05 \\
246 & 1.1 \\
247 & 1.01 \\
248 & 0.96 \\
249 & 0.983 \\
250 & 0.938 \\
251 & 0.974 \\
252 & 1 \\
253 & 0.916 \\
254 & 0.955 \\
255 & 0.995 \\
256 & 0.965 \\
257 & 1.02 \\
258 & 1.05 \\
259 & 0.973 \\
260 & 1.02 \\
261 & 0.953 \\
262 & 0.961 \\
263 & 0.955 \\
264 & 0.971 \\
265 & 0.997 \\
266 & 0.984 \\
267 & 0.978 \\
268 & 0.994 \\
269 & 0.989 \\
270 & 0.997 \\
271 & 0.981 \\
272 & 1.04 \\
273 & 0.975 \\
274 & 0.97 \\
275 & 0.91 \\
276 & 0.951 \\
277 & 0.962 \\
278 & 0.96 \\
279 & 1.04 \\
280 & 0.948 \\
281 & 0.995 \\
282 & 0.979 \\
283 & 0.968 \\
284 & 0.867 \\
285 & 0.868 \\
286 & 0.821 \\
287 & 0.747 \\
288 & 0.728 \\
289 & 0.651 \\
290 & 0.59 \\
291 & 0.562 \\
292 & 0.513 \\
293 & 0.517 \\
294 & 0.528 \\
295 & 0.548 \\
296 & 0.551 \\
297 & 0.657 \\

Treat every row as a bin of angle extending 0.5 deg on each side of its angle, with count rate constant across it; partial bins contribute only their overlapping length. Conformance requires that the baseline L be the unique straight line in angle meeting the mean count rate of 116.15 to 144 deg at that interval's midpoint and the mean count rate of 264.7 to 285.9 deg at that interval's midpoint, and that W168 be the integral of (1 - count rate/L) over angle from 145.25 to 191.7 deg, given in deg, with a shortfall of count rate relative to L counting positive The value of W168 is 7.7 deg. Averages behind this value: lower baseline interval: 1.23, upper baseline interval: 0.966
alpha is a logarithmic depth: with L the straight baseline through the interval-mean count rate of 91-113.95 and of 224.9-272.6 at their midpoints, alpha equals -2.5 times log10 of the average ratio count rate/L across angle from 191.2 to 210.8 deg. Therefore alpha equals 0.38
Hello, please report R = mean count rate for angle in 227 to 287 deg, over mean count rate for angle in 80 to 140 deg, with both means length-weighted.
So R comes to 0.82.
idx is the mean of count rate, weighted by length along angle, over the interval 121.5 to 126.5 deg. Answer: 1.18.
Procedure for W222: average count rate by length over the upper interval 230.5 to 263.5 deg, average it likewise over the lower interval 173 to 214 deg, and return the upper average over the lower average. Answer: 1.42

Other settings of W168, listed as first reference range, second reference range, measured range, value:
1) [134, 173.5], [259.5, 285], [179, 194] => 8.6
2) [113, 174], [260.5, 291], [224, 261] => -2.2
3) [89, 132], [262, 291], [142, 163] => -2.6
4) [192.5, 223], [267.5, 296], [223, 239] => -4.1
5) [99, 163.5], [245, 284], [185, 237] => 8.6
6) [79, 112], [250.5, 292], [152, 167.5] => -1.3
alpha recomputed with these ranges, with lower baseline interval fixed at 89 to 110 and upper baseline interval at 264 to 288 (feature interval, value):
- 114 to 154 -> -0.071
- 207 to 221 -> -0.046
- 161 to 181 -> 0.091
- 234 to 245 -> -0.100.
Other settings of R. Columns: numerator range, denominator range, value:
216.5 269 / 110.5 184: 0.91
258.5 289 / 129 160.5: 0.74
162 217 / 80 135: 0.68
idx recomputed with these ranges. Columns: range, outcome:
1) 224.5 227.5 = 1.11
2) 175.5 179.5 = 0.852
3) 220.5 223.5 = 1.12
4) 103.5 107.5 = 1.22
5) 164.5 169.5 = 1.14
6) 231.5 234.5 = 1.11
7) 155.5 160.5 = 1.25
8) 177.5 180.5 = 0.79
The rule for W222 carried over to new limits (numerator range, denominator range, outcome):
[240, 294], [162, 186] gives 1.02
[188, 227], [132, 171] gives 0.70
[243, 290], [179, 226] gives 1.18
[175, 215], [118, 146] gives 0.59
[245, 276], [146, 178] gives 0.85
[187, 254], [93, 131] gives 0.79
